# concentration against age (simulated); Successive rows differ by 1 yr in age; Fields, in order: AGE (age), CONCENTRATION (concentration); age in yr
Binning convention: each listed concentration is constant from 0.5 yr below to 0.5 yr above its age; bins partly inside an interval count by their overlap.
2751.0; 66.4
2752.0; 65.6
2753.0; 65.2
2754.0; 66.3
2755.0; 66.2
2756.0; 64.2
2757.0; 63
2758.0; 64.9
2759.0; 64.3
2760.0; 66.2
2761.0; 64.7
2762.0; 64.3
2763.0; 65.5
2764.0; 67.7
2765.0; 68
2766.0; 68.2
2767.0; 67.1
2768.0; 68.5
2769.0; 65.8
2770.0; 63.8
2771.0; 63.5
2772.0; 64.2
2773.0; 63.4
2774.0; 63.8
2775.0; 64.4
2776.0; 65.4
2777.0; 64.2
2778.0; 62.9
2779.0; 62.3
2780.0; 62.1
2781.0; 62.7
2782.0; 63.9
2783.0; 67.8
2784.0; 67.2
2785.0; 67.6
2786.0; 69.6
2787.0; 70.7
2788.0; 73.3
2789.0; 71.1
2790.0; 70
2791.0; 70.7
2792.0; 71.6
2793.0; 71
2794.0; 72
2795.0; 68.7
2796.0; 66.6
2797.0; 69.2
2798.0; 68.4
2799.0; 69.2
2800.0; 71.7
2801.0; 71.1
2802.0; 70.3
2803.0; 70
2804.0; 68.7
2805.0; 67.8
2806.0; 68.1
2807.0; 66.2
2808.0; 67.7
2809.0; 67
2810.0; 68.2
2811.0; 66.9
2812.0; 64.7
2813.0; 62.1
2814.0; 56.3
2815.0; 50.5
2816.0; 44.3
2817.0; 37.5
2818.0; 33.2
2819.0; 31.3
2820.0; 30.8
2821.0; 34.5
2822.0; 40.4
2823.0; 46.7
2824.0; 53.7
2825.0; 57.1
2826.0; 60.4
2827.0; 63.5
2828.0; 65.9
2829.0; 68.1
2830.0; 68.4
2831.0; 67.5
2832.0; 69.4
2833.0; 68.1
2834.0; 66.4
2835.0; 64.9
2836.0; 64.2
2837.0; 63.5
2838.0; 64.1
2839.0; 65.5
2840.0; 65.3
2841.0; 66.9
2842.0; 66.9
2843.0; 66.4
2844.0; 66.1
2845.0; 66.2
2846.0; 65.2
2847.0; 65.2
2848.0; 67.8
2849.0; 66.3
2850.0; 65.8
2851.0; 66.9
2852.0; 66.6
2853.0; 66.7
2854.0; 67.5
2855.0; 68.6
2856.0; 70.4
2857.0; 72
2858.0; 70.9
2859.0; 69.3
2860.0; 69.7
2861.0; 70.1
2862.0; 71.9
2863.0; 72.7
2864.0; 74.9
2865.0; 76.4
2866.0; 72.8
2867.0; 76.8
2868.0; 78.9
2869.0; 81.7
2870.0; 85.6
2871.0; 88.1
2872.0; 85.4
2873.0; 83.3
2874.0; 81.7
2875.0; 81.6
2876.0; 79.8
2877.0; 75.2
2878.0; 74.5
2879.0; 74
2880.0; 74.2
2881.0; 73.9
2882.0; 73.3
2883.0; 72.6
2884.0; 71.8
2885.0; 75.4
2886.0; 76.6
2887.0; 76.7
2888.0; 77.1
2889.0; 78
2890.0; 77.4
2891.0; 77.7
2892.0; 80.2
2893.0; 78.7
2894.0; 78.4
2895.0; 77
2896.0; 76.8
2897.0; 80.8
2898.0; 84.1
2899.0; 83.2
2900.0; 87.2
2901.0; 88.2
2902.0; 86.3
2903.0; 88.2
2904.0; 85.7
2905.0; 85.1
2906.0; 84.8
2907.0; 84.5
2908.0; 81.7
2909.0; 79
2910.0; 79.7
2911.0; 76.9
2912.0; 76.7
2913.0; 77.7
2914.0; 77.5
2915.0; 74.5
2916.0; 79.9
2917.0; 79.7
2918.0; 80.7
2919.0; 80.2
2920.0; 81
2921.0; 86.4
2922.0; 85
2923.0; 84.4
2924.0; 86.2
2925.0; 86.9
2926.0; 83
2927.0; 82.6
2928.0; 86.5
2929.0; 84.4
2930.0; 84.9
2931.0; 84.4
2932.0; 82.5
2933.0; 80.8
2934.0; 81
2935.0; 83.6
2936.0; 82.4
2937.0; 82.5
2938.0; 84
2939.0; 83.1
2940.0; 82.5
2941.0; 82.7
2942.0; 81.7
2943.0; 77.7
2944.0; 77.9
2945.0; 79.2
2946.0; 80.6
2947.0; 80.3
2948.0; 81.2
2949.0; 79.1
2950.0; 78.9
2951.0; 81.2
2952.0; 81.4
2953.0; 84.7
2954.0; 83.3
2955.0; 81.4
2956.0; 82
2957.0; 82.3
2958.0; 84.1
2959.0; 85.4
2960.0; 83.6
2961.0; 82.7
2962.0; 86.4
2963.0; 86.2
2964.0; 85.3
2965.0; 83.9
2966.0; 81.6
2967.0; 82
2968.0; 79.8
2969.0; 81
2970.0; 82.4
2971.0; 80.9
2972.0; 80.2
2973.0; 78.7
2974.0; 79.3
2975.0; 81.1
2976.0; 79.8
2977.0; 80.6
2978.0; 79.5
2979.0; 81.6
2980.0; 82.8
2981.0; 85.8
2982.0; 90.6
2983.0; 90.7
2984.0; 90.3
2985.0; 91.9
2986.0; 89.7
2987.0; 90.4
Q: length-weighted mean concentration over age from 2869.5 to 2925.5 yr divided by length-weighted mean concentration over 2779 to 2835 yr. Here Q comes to 1.28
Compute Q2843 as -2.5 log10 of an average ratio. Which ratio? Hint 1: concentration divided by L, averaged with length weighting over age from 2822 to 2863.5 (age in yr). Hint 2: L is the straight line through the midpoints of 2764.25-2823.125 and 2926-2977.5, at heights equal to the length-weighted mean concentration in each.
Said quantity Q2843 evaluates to 0.05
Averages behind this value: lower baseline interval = 62.9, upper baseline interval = 82.1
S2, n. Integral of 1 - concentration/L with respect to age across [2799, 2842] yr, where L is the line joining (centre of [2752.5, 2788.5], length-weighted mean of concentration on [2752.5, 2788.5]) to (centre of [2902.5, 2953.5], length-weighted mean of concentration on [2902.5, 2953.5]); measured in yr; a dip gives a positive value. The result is 6.4 yr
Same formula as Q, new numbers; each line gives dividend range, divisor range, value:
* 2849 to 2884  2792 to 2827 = 1.25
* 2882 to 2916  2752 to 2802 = 1.19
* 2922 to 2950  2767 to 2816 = 1.24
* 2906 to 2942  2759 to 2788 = 1.25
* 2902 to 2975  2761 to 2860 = 1.28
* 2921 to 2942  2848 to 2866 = 1.20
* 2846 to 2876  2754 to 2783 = 1.13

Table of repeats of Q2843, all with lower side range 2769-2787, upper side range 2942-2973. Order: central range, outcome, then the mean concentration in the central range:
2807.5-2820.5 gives 0.29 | 52.3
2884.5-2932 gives -0.06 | 81.5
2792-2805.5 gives -0.05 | 69.7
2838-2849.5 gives 0.08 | 66.1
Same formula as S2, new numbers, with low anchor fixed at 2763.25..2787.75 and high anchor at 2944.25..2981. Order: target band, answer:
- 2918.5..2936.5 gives -1.12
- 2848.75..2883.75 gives -0.37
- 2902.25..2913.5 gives -0.70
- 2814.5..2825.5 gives 4.39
